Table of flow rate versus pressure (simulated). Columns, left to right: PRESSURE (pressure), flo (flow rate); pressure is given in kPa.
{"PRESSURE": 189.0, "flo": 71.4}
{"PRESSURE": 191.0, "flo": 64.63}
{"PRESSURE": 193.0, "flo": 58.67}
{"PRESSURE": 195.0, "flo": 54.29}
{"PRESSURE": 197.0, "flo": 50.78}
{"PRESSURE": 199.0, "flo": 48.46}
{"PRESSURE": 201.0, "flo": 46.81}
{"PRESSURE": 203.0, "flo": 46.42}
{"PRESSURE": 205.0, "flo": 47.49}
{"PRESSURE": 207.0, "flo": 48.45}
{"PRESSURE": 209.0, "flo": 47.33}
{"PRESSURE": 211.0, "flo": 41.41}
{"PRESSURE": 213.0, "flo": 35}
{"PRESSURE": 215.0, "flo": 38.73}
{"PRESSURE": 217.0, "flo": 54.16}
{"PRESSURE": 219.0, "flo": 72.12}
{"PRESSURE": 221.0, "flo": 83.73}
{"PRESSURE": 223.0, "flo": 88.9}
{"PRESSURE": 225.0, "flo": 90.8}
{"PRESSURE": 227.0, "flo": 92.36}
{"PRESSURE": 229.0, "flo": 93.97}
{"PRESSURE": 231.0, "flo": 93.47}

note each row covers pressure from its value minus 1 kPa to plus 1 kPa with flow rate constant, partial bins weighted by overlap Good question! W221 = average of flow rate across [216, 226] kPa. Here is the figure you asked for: 77.9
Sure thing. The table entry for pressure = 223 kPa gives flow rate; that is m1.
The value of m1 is 88.9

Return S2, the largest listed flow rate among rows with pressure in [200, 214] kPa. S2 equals 48.45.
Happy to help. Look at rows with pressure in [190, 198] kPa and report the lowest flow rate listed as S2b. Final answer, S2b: 50.78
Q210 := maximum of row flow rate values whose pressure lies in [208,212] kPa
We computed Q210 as 47.33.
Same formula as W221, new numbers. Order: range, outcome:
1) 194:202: 50.1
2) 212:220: 50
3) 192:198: 54.6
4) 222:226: 89.8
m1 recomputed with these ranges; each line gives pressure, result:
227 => 92.36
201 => 46.81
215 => 38.73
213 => 35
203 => 46.42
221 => 83.73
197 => 50.78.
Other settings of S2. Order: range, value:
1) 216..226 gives 90.8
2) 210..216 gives 41.41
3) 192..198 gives 58.67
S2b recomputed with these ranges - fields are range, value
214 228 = 38.73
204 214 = 35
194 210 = 46.42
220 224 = 83.73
